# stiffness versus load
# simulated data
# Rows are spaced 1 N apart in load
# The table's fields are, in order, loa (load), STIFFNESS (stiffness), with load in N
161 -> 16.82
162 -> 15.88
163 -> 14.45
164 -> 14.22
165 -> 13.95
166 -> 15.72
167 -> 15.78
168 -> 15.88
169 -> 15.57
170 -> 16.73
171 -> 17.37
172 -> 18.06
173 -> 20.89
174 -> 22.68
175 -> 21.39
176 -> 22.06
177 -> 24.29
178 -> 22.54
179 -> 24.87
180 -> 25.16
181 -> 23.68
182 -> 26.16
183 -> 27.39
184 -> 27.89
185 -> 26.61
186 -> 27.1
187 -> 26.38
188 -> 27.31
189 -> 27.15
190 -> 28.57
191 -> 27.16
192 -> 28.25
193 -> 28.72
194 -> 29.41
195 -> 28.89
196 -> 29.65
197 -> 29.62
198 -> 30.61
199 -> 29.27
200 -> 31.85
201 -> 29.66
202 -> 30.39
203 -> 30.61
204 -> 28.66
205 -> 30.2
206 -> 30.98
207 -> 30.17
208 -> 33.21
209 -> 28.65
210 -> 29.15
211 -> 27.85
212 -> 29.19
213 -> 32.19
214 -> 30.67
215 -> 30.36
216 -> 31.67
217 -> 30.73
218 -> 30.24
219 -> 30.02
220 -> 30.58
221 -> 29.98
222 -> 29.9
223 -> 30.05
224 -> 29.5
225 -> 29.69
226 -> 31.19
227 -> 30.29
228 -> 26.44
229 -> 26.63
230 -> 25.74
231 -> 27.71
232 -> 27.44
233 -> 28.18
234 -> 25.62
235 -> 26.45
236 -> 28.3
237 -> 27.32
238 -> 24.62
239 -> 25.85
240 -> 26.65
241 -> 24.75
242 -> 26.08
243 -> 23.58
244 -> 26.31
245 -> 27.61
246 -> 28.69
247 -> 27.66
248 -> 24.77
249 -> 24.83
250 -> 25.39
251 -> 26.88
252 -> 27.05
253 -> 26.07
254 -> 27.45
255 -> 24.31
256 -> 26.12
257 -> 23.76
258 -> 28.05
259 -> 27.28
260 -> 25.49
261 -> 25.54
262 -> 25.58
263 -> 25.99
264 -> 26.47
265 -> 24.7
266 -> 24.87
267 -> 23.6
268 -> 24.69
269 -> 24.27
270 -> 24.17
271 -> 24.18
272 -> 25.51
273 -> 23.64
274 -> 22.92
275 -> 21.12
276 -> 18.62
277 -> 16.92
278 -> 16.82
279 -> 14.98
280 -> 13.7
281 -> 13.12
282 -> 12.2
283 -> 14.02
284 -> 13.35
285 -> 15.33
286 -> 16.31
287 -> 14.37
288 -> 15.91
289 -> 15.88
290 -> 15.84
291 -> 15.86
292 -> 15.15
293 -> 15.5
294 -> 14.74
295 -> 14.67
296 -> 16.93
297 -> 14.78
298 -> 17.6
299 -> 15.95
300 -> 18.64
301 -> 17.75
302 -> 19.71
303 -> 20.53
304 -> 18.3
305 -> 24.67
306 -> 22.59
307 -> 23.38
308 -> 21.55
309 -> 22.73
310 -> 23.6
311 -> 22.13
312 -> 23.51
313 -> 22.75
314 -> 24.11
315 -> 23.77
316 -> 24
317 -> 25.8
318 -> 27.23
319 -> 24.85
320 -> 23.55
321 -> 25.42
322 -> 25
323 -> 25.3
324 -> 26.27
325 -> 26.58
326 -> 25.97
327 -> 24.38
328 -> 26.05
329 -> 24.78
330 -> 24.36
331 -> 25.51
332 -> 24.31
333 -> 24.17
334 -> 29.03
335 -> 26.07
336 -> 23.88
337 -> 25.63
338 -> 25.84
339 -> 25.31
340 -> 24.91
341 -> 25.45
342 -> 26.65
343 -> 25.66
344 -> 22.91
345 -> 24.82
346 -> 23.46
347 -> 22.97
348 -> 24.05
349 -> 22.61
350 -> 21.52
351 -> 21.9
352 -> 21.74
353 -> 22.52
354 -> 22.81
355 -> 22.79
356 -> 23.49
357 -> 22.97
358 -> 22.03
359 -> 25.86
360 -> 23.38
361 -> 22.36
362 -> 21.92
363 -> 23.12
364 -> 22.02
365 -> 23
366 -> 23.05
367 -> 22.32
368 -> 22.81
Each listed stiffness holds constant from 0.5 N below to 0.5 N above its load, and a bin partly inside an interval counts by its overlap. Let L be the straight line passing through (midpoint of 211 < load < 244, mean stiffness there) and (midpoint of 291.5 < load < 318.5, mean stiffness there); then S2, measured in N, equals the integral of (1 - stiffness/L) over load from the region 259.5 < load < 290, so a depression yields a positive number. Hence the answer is 4.7 N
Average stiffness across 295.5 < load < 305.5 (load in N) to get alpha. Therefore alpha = 18.5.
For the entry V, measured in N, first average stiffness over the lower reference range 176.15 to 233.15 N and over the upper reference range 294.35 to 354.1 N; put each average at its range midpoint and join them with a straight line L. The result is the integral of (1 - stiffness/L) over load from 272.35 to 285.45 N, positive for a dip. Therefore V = 4.41 N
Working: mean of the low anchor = 28.7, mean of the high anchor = 23.2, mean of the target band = 16.8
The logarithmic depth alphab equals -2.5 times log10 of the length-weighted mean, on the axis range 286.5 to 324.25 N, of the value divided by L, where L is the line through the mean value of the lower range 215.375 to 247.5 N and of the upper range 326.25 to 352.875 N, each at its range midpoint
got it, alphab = 0.24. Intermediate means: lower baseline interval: 28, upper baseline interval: 24.5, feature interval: 20.5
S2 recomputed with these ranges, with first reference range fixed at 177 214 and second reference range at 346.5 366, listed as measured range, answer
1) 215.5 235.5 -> -1.1 N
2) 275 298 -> 9.0 N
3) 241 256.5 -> 0.3 N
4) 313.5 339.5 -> -1.6 N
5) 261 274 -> 0.6 N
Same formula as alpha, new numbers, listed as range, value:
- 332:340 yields 25.6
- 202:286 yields 25.8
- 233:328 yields 22.4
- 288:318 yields 19.8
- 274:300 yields 15.8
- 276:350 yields 21.2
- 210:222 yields 30.3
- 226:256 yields 26.6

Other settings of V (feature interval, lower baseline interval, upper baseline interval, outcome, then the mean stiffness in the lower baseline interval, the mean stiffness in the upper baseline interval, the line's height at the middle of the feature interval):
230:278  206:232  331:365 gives 4.8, 29.7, 23.9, 28.1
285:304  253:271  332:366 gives 6.4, 25.4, 23.8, 24.8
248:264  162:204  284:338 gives -2.3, 24.2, 21.5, 22.7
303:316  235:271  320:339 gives 1.4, 25.8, 25.4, 25.5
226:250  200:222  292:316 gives 0.5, 30.3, 20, 27.3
